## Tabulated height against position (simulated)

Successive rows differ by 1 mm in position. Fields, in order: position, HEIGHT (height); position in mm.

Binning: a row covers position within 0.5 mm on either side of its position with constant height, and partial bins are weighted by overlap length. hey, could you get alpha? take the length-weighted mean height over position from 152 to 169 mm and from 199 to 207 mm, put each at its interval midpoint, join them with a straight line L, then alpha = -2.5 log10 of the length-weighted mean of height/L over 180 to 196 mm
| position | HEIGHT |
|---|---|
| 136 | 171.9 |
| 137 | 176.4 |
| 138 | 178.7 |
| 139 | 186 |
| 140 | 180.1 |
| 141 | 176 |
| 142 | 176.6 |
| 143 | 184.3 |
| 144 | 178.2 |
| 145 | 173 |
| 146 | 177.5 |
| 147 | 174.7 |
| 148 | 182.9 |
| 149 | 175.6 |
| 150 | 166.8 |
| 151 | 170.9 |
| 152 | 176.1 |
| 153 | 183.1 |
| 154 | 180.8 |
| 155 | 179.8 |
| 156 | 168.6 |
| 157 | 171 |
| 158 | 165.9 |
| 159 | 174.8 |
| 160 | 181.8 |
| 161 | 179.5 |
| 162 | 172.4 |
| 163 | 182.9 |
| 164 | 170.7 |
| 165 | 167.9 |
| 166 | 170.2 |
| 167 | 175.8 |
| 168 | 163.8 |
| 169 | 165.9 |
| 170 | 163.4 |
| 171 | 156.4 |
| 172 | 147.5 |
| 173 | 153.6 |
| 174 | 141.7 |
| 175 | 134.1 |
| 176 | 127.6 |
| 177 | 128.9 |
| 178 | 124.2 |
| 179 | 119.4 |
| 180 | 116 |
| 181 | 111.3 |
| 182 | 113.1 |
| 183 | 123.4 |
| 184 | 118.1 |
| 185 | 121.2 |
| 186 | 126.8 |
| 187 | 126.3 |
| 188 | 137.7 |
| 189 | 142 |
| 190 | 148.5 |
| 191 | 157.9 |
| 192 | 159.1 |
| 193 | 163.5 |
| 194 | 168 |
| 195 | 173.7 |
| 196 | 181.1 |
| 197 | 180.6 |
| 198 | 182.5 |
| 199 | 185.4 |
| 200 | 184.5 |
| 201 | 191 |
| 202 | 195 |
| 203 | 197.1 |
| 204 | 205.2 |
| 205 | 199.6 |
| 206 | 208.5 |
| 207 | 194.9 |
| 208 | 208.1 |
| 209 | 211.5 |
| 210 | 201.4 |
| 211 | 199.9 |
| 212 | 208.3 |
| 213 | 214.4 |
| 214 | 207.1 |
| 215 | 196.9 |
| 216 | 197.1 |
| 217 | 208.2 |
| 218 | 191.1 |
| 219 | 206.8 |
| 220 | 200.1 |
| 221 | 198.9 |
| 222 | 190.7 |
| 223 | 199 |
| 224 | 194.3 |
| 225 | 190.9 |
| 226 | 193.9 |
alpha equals 0.33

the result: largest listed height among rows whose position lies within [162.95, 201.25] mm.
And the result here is 191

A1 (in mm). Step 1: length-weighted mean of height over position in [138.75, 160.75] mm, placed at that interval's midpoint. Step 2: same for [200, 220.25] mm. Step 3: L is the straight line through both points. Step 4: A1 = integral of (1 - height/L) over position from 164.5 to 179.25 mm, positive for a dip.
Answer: 2.83 mm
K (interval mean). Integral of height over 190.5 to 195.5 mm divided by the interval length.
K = 164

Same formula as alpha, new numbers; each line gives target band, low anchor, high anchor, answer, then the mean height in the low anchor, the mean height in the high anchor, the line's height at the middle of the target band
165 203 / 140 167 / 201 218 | 0.25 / 176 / 203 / 190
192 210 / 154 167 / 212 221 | 0.03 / 174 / 203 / 195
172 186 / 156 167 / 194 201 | 0.37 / 174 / 181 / 177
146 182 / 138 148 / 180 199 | 0.03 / 179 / 147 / 164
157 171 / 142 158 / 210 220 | 0.06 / 176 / 203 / 182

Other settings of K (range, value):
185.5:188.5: 130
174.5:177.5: 130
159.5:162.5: 178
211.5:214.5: 210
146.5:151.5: 174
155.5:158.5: 168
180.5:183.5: 116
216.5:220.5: 202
